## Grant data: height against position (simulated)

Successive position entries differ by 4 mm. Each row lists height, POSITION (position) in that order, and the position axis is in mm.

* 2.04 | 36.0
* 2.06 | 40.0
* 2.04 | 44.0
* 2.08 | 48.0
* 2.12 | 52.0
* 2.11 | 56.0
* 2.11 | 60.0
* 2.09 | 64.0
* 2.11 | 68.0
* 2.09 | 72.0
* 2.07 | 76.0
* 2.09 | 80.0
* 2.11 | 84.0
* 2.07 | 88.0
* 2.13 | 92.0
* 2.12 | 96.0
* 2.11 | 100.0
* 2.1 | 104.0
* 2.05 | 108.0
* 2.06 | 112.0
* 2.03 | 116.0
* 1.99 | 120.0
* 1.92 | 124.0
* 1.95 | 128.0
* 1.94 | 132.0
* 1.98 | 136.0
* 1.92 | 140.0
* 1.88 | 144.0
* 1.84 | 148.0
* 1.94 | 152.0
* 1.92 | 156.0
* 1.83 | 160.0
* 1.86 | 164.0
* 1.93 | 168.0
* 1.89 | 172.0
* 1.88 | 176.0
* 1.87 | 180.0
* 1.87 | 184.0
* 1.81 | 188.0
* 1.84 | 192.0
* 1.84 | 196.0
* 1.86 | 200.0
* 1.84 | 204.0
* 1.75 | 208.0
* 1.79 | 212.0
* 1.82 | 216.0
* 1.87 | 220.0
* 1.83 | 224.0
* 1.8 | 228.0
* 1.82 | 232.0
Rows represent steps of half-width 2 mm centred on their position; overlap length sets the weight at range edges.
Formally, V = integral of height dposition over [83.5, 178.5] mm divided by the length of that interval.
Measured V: 1.97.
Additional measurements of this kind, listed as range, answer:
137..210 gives 1.87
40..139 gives 2.06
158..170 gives 1.87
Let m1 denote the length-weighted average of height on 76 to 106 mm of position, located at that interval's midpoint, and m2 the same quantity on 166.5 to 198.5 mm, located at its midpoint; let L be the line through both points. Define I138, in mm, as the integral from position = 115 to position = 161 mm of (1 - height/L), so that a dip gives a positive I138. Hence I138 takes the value 1.2 mm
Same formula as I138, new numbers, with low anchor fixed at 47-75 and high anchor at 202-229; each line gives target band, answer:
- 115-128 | 0.1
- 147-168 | 0.4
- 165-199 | 0.2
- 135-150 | 0.4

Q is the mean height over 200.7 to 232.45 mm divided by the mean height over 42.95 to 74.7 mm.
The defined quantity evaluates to 0.87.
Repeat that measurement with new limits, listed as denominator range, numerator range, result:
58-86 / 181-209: 0.88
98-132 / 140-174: 0.93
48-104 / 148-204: 0.89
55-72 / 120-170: 0.91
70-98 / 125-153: 0.92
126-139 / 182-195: 0.94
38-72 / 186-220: 0.87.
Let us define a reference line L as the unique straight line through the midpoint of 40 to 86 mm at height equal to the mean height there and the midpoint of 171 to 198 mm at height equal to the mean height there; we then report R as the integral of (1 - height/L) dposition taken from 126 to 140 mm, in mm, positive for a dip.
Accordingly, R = 0.0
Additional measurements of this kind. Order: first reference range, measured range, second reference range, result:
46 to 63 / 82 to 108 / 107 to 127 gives -0.8 mm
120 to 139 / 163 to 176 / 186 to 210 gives -0.1 mm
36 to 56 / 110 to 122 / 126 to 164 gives -0.4 mm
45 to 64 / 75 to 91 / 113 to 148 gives -0.4 mm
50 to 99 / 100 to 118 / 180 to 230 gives -0.3 mm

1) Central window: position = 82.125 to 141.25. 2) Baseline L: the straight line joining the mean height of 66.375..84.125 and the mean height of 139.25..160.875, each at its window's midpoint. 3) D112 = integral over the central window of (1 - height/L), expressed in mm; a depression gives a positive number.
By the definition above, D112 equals -1.2 mm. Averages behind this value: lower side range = 2.09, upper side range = 1.89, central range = 2.03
